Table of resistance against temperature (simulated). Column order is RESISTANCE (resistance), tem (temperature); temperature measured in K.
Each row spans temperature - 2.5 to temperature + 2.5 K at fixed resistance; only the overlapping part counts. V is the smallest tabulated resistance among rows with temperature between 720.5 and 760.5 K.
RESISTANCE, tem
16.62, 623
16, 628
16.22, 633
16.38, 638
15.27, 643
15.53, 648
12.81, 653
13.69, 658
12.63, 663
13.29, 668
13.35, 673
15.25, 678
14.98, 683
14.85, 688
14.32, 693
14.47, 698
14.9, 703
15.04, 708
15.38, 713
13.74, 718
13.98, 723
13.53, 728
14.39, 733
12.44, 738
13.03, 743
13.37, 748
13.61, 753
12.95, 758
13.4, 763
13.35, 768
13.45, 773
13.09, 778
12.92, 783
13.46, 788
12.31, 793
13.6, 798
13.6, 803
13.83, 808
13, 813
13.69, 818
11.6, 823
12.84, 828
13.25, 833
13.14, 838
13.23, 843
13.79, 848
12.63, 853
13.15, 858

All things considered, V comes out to 12.44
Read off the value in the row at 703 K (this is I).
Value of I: 14.9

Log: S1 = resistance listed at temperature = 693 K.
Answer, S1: 14.32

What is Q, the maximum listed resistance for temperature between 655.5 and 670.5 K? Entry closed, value 13.69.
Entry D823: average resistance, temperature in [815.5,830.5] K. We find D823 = 12.7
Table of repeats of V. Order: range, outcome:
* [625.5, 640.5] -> 16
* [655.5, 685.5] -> 12.63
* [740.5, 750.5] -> 13.03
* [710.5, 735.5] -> 13.53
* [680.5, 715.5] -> 14.32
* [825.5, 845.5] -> 12.84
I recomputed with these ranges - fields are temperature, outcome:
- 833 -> 13.25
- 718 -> 13.74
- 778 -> 13.09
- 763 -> 13.4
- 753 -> 13.61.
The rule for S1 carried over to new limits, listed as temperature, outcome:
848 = 13.79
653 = 12.81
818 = 13.69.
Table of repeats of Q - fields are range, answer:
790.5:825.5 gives 13.83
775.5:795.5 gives 13.46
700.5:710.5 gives 15.04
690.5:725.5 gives 15.38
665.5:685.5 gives 15.25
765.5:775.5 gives 13.45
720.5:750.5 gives 14.39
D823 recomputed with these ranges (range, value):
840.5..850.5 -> 13.5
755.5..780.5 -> 13.2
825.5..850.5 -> 13.2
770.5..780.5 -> 13.3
